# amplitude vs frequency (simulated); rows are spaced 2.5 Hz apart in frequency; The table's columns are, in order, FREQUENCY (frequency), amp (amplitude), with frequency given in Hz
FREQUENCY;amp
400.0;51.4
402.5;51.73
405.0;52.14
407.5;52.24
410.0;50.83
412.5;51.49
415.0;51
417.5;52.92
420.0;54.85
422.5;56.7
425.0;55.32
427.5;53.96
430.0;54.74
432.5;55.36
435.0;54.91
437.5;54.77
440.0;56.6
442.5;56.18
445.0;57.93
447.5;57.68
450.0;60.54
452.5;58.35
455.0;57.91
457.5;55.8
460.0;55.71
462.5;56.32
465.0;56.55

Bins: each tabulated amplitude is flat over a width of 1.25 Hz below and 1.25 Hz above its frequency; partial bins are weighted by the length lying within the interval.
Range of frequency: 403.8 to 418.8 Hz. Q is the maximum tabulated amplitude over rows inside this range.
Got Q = 52.92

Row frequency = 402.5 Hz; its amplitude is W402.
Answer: 51.73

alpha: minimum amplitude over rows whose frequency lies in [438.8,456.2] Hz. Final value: 56.18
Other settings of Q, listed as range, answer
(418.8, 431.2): 56.7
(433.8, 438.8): 54.91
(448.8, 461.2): 60.54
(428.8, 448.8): 57.93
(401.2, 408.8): 52.24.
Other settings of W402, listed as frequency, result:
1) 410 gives 50.83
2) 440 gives 56.6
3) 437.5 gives 54.77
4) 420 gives 54.85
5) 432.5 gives 55.36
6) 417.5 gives 52.92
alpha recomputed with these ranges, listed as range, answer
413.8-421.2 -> 51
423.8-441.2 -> 53.96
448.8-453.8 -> 58.35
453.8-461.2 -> 55.71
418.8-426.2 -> 54.85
